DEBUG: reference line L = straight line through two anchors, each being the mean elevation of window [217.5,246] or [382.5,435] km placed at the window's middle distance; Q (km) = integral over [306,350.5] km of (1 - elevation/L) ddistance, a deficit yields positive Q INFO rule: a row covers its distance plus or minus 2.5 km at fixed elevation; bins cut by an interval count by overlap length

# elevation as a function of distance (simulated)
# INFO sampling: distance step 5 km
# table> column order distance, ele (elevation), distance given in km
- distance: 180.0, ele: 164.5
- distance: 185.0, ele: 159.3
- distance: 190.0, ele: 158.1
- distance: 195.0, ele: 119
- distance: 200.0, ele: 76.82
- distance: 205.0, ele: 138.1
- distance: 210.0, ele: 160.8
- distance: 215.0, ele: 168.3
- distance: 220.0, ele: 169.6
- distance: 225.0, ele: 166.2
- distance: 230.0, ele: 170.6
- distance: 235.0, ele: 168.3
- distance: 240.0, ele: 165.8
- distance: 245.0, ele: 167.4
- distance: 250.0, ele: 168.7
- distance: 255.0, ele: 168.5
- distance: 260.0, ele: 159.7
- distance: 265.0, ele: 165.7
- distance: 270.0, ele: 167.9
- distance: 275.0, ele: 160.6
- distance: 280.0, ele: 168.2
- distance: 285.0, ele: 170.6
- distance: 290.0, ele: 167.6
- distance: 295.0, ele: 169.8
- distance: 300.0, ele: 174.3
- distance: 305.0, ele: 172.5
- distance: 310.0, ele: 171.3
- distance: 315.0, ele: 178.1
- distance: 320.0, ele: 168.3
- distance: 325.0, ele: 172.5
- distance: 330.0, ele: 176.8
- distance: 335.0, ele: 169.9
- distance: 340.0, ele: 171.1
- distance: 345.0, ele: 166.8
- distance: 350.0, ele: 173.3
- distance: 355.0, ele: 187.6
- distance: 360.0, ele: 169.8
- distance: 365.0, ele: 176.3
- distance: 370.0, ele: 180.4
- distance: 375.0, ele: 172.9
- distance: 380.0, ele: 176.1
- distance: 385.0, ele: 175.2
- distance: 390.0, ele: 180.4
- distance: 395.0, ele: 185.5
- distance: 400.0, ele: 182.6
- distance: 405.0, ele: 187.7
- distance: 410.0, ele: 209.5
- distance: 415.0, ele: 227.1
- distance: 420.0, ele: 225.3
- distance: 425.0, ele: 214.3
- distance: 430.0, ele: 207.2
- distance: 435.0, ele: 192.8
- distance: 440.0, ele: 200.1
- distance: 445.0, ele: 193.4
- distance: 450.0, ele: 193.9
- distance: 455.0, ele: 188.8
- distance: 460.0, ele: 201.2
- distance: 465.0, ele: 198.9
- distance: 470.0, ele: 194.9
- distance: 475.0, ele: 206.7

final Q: 3.1 km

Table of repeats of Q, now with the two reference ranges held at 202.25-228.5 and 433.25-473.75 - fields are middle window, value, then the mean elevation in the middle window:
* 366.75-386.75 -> 0.89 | 176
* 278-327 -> 0.54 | 171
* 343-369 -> 0.87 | 175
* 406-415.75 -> -1.16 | 212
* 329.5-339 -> 0.31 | 172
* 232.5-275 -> -0.06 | 166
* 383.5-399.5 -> 0.48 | 181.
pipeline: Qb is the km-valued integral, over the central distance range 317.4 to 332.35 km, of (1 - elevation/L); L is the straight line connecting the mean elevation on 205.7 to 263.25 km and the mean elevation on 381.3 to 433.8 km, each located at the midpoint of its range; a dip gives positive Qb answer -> 0.9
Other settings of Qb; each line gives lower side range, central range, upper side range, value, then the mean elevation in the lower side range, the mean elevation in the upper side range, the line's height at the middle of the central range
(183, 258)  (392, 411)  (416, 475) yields 0.3 km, 155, 202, 193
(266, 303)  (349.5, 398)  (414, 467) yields 2.7 km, 168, 203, 188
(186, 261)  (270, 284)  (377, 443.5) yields 0.1 km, 155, 197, 167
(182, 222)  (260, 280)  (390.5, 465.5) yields -0.5 km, 144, 200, 161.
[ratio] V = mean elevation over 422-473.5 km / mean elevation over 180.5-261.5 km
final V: 1.28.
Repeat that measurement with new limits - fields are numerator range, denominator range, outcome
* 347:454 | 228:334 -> 1.13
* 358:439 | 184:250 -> 1.25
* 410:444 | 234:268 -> 1.26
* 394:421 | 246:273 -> 1.22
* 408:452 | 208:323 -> 1.23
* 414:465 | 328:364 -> 1.17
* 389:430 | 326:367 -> 1.17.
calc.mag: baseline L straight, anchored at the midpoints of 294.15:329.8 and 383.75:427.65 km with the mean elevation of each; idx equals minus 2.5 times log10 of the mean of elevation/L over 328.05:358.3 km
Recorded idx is 0.05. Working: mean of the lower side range 173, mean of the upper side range 199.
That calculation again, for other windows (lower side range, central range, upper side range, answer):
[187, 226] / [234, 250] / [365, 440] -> -0.10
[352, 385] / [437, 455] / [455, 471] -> -0.01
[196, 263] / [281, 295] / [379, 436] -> 0.01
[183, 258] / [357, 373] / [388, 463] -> 0.06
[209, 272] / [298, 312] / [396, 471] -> 0.03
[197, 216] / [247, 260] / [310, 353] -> -0.13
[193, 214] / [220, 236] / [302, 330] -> -0.23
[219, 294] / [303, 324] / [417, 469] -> 0.03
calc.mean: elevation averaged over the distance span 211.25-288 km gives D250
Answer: 167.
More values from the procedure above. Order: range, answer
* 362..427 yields 191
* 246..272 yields 166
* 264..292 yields 167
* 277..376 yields 173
